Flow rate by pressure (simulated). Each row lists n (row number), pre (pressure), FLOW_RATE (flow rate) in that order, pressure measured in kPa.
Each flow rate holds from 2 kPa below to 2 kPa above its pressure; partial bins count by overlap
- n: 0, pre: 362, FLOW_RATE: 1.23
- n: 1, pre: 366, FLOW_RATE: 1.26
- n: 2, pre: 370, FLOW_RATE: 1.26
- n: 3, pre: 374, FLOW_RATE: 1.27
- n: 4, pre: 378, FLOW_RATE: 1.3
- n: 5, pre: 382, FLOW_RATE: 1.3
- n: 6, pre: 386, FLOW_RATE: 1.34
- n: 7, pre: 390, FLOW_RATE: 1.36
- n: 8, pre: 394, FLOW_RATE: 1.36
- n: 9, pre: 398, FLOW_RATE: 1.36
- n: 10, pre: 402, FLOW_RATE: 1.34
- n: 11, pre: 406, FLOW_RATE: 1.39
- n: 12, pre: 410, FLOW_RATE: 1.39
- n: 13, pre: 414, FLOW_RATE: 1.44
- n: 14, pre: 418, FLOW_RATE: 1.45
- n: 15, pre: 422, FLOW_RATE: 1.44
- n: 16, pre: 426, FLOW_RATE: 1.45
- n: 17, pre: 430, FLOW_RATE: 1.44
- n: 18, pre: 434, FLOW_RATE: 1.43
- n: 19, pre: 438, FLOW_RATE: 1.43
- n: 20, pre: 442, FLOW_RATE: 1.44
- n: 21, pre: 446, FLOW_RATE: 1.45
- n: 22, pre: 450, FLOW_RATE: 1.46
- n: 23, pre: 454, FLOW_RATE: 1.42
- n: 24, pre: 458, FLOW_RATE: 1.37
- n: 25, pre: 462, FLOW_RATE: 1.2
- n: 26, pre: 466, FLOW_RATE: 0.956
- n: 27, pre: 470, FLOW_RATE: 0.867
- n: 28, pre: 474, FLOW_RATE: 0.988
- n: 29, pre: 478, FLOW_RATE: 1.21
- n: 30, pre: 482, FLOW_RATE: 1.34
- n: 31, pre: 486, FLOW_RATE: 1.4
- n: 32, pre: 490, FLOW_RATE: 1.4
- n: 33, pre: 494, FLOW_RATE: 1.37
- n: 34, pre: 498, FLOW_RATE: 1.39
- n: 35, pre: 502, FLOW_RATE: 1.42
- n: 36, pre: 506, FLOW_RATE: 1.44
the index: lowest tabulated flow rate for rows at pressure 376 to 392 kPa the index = 1.3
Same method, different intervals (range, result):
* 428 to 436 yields 1.43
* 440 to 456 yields 1.42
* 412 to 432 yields 1.44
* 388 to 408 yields 1.34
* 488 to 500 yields 1.37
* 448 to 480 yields 0.867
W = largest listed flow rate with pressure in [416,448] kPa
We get 1.45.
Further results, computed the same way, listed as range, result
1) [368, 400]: 1.36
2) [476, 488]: 1.4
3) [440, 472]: 1.46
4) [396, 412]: 1.39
